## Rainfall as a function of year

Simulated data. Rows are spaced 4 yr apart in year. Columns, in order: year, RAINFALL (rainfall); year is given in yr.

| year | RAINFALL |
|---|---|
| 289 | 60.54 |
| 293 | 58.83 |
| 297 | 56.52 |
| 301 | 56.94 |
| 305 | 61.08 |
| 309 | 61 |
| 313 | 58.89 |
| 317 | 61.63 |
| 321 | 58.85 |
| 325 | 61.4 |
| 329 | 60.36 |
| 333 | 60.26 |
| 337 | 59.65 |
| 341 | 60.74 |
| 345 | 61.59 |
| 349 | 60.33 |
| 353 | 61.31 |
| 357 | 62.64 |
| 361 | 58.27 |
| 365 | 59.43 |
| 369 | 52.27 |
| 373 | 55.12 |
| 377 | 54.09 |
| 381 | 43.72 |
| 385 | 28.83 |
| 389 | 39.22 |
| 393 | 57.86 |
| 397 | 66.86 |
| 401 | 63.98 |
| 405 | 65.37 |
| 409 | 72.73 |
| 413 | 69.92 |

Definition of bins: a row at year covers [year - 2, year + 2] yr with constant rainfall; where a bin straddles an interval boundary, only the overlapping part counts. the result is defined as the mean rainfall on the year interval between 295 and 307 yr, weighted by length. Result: 58.2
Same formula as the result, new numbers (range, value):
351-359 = 62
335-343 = 60.2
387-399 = 54.6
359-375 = 56.3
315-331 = 60.6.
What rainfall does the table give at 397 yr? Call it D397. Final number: 66.86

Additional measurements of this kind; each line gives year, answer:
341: 60.74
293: 58.83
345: 61.59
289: 60.54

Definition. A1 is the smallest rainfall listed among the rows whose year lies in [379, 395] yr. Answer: 28.83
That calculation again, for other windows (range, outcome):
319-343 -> 58.85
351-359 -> 61.31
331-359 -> 59.65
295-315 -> 56.52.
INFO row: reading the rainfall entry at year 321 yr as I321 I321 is 58.85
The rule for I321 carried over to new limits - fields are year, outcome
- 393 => 57.86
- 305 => 61.08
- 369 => 52.27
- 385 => 28.83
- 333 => 60.26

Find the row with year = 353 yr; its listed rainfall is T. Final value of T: 61.31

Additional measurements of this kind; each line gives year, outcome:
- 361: 58.27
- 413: 69.92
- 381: 43.72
